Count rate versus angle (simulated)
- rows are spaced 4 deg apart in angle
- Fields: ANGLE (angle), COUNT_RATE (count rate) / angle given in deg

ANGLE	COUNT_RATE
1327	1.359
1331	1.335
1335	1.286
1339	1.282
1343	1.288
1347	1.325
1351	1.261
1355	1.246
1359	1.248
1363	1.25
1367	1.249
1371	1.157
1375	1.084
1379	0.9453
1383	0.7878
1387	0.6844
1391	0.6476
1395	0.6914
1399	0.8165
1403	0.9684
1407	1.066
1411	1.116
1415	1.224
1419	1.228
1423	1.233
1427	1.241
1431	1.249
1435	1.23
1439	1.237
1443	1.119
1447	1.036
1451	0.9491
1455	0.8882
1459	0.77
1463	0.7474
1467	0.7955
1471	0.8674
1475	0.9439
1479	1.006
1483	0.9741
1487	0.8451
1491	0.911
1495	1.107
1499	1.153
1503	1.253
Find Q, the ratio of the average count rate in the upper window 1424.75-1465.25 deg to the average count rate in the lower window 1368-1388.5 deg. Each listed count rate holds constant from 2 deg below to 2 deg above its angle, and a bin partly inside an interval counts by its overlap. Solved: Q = 1.1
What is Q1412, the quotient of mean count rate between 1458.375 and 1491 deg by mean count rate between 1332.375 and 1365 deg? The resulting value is 0.69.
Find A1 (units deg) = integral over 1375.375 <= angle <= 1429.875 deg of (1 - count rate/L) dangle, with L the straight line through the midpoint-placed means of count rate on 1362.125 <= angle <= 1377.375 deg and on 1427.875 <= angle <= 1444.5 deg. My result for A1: 9.8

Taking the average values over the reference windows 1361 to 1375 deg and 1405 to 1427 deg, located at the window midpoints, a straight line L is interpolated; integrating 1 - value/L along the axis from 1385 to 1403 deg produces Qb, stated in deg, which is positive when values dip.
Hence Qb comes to 6.81 deg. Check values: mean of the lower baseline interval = 1.2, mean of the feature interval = 0.739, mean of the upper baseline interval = 1.18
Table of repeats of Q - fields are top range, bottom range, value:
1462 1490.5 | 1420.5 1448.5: 0.74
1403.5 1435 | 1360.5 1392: 1.20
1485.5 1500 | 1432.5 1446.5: 0.85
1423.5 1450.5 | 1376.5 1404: 1.49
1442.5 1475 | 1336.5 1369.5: 0.70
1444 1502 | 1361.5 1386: 0.88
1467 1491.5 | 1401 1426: 0.80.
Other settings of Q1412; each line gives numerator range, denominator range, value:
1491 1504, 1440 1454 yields 1.08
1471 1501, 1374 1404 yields 1.21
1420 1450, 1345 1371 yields 0.94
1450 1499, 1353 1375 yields 0.75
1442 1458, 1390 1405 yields 1.24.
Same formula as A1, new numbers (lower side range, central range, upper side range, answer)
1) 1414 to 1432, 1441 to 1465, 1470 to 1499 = 4.11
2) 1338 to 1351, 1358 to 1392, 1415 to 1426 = 6.98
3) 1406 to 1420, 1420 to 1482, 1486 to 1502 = 4.42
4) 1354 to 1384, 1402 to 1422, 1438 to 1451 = -0.45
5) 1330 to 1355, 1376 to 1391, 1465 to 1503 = 4.96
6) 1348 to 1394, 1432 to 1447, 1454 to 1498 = -3.53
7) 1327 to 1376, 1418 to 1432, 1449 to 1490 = -2.95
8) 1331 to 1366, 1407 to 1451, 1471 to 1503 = -2.32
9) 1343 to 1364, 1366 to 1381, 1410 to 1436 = 1.86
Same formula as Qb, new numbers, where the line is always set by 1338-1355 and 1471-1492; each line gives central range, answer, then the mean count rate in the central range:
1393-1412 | 3.6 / 0.922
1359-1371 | 0.0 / 1.23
